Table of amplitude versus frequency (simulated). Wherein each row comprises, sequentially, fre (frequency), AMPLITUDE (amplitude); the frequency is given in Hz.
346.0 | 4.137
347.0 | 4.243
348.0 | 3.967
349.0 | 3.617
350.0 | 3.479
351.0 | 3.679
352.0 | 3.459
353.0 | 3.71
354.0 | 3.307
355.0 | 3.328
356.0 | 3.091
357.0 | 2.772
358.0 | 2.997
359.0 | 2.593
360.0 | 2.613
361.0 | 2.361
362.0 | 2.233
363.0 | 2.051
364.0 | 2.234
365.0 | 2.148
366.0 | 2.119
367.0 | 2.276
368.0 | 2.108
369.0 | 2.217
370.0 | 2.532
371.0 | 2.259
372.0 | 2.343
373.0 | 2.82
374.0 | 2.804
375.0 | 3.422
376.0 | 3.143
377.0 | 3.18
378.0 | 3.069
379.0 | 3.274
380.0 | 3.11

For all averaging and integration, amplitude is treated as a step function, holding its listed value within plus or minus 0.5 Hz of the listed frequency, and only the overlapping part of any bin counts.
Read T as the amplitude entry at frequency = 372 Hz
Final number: 2.343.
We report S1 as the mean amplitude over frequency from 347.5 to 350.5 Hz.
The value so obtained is 3.69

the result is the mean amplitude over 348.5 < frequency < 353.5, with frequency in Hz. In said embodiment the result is 3.59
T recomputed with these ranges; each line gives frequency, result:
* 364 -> 2.234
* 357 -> 2.772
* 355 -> 3.328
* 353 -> 3.71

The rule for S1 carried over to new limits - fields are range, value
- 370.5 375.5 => 2.73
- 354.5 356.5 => 3.21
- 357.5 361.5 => 2.64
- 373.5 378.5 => 3.12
